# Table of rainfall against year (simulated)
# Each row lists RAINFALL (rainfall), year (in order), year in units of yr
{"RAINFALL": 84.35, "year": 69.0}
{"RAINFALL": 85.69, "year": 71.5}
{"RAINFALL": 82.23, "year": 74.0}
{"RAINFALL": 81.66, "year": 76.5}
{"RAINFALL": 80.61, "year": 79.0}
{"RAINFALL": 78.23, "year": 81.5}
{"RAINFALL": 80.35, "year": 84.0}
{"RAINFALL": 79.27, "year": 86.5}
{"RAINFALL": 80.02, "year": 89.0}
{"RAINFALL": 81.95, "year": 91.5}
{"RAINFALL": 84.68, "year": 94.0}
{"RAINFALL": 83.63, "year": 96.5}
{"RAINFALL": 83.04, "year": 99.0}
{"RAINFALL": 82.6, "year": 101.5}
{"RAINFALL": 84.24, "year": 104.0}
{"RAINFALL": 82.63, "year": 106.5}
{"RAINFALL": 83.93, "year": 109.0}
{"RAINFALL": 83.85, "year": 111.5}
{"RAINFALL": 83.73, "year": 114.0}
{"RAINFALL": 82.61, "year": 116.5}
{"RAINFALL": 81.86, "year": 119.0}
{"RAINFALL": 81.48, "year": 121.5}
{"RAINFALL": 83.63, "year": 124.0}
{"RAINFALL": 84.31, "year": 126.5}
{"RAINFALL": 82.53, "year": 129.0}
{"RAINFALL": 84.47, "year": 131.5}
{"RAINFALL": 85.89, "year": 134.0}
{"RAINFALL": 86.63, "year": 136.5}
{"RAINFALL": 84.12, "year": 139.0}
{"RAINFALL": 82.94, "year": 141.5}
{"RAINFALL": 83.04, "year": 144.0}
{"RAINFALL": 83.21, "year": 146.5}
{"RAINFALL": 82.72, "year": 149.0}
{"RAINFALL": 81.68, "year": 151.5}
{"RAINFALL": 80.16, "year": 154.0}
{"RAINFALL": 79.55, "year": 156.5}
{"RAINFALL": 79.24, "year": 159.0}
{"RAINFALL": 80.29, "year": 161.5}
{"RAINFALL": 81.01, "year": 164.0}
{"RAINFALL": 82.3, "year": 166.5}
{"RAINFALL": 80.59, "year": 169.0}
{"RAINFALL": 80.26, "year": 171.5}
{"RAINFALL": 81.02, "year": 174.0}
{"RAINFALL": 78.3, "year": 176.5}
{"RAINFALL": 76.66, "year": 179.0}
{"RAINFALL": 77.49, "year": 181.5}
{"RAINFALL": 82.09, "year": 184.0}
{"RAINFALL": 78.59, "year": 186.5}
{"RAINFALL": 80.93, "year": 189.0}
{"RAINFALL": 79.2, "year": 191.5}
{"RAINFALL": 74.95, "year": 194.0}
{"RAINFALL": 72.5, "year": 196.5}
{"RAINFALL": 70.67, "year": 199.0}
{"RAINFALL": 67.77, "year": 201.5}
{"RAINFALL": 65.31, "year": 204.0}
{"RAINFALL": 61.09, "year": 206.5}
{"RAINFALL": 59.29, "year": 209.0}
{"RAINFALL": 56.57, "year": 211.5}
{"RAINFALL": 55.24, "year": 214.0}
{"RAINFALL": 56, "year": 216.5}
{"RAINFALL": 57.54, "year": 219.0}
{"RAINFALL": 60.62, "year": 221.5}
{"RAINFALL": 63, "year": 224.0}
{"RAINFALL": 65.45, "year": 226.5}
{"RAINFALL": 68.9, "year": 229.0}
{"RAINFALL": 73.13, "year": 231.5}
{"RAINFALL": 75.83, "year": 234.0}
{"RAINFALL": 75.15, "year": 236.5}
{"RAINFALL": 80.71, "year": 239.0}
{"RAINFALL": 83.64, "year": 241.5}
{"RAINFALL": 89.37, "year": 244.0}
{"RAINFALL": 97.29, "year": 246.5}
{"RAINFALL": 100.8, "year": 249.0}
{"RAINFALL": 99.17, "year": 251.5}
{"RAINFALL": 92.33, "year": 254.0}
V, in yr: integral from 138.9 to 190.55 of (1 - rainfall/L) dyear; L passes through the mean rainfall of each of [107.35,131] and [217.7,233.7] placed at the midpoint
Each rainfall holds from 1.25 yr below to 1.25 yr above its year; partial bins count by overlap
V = -3.5 yr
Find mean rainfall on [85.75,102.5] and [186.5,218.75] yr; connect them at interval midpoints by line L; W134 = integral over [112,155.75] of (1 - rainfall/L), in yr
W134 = -3.80 yr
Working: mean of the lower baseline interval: 82.3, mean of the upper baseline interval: 66.8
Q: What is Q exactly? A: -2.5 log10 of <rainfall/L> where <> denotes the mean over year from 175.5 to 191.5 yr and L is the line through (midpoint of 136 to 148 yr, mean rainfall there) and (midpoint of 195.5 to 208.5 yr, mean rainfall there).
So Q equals -0.10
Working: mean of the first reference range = 83.8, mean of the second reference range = 66.9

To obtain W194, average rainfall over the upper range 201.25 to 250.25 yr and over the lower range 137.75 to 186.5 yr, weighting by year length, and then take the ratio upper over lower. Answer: 0.9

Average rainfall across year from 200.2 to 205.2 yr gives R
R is 66.6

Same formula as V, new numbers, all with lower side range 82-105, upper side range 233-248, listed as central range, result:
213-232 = 4.9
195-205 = 1.7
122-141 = -0.4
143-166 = 0.5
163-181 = 0.7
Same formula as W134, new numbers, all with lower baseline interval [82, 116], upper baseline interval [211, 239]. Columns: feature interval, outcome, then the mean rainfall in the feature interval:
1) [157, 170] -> -1.2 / 80.6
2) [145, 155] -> -0.9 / 82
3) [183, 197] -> -1.6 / 78.3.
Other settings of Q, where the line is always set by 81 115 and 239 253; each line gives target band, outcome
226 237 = 0.27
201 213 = 0.41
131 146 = 0.01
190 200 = 0.19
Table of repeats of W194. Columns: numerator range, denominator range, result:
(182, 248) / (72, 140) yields 0.86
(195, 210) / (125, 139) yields 0.78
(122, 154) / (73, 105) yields 1.02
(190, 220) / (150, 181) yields 0.81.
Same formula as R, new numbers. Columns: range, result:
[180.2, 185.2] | 79.7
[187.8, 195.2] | 78.4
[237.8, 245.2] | 84.6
